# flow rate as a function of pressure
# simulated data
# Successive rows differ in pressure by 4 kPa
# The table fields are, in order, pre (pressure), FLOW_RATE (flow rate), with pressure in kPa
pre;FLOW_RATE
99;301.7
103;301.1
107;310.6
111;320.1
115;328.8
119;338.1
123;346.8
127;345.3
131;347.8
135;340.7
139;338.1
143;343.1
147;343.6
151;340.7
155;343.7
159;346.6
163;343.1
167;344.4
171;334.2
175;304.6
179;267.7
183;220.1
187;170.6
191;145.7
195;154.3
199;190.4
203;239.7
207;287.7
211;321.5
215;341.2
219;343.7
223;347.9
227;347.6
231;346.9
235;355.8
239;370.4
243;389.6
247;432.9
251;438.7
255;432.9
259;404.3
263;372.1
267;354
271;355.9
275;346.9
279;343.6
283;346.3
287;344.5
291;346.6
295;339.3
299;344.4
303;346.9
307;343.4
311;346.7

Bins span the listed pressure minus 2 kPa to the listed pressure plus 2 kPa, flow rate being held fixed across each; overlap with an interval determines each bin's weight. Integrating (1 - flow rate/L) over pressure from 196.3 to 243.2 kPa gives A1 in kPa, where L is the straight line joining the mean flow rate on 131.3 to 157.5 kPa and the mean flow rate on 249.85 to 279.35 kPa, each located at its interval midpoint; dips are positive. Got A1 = 6.25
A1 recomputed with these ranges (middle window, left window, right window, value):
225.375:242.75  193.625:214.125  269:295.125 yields -4.5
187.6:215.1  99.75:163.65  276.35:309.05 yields 8.9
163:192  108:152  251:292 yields 6.9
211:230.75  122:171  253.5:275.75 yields 1.2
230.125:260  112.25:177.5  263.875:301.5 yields -4.6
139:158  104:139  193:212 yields -2.6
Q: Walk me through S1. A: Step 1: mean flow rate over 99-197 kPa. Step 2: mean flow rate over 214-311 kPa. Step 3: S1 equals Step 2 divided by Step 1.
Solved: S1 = 1.2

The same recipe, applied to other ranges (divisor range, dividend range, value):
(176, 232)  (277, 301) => 1.30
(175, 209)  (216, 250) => 1.71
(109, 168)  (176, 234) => 0.79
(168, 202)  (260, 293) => 1.55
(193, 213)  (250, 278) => 1.60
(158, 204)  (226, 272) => 1.52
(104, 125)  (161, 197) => 0.77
